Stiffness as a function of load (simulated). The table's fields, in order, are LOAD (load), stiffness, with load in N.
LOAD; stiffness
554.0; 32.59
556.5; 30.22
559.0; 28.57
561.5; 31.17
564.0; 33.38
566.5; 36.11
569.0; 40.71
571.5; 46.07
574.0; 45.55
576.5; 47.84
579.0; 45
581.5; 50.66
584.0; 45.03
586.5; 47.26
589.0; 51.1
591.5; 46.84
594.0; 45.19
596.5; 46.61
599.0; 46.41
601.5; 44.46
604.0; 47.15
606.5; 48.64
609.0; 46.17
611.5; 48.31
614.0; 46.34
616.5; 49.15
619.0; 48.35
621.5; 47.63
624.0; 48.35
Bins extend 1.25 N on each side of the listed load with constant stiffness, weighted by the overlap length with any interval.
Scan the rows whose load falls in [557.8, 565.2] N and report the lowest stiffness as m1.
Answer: 28.57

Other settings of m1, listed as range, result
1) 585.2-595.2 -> 45.19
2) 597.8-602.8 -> 44.46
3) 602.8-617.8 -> 46.17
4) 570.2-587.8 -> 45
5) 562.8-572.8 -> 33.38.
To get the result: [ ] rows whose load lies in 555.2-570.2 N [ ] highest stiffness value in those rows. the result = 40.71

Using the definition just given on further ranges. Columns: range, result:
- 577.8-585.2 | 50.66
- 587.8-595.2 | 51.1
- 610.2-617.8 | 49.15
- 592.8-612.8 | 48.64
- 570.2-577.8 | 47.84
